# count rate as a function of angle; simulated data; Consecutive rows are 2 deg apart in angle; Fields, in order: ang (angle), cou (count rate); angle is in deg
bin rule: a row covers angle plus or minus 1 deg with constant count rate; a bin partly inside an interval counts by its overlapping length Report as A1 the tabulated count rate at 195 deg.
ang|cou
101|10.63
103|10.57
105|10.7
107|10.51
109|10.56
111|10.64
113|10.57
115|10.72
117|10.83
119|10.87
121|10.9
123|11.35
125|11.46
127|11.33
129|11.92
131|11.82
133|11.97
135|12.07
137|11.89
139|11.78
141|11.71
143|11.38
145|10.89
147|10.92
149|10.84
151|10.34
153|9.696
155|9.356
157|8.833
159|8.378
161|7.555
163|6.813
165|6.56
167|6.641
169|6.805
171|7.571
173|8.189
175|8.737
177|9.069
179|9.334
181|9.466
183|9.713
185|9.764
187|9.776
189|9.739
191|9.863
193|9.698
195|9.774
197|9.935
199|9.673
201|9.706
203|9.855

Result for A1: 9.774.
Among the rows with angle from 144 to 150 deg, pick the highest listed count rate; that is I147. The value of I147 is 10.92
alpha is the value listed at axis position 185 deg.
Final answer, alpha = 9.764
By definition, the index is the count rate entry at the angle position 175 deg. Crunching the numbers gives 8.737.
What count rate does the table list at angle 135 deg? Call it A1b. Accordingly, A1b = 12.07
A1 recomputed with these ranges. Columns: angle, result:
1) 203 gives 9.855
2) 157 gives 8.833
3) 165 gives 6.56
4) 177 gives 9.069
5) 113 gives 10.57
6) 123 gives 11.35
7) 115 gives 10.72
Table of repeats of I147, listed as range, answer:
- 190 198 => 9.935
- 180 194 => 9.863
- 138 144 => 11.78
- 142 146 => 11.38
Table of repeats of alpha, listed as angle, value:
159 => 8.378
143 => 11.38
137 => 11.89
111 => 10.64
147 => 10.92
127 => 11.33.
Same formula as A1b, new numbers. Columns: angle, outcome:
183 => 9.713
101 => 10.63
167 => 6.641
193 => 9.698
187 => 9.776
